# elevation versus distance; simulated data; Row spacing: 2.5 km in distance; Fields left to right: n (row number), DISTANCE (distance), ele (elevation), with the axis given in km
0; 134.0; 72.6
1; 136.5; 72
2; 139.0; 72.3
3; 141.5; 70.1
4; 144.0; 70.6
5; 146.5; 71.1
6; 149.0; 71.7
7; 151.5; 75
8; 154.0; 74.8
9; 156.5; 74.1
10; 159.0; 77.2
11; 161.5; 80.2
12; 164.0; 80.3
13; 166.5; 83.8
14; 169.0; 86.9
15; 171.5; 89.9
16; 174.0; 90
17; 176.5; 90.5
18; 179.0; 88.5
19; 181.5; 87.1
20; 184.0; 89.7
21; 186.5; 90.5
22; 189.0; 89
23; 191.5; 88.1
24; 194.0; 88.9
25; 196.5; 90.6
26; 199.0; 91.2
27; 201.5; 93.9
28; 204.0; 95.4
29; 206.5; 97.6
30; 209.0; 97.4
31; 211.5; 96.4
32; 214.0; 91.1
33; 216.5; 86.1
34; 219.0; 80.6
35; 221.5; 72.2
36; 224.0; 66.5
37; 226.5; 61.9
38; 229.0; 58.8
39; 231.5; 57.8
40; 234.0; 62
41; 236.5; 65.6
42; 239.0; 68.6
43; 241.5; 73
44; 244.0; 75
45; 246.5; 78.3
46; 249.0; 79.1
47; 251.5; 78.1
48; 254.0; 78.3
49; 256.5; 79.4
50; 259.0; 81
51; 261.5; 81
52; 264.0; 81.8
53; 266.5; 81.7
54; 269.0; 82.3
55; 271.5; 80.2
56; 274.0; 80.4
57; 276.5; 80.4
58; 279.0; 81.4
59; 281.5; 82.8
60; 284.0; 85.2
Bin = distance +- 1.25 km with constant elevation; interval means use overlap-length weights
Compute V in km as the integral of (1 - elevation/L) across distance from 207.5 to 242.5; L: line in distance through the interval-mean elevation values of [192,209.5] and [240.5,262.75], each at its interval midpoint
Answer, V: 4.9 km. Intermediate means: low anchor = 93.2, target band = 74.3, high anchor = 78.2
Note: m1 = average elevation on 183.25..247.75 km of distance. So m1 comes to 80.9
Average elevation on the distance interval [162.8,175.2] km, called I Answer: 86.2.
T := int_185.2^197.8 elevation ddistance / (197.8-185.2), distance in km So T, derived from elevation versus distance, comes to 89.4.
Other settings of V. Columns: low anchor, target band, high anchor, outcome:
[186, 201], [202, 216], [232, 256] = -1.71 km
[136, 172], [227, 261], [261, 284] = 3.59 km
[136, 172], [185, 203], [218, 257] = -4.07 km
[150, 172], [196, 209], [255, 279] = -2.27 km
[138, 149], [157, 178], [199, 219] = -1.42 km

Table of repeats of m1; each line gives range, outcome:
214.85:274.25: 74.6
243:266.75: 79.3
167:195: 88.9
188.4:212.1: 92.9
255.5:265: 80.8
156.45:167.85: 79.7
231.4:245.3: 67.8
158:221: 88.7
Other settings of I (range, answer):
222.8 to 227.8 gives 64.1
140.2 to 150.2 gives 70.9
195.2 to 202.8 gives 91.9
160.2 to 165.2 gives 80.2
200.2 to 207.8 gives 95.6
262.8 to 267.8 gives 81.8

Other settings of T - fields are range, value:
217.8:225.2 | 73.1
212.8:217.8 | 88.5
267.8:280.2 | 80.9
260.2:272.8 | 81.4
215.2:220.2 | 83.5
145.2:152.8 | 72.6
